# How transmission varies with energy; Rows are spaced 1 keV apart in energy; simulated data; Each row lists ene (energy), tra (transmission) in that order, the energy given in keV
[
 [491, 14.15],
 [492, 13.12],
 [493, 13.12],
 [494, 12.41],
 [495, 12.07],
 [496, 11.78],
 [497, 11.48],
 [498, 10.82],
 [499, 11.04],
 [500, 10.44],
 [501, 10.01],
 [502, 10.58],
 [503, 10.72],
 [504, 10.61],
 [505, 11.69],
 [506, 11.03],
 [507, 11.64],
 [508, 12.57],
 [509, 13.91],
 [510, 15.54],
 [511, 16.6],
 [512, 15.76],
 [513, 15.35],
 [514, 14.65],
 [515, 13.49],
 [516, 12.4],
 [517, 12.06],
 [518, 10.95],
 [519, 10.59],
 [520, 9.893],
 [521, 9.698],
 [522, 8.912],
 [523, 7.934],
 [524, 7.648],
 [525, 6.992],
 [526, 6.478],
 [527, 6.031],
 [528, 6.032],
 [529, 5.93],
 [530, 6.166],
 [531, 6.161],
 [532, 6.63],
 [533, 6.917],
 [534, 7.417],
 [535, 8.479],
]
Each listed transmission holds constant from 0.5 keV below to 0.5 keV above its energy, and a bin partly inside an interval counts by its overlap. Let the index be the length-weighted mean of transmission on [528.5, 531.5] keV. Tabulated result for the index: 6.09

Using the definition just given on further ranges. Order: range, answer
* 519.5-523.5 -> 9.11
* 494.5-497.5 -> 11.8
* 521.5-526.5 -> 7.59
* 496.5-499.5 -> 11.1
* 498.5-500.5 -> 10.7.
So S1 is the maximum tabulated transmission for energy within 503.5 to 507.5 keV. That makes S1 11.69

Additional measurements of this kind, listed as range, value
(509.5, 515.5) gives 16.6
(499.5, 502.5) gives 10.58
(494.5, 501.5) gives 12.07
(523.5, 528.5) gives 7.648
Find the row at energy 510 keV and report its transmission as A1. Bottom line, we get 15.54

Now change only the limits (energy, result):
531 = 6.161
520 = 9.893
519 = 10.59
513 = 15.35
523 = 7.934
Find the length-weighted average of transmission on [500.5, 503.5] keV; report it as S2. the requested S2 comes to 10.4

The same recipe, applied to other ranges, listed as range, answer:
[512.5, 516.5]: 14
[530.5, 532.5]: 6.4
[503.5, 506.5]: 11.1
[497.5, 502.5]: 10.6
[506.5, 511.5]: 14.1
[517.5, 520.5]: 10.5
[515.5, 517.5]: 12.2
